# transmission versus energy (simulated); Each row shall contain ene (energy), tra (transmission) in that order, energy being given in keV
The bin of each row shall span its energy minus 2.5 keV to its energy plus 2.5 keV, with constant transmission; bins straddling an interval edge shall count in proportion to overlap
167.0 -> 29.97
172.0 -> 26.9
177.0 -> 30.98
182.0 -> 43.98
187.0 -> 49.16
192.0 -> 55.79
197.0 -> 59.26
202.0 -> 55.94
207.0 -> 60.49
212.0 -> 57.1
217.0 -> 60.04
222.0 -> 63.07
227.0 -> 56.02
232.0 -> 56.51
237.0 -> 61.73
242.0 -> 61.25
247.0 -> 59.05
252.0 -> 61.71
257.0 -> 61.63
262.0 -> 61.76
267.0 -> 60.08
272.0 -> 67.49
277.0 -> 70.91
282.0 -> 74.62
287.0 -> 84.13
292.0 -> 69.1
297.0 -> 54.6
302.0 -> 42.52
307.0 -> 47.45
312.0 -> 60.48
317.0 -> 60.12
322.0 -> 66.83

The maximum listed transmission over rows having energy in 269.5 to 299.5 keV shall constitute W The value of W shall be 84.13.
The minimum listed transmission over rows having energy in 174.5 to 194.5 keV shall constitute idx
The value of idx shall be 30.98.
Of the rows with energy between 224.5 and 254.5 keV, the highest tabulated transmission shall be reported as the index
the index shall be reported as 61.73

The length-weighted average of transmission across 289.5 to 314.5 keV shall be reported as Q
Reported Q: 54.8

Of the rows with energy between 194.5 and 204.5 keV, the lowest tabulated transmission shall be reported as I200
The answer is 55.94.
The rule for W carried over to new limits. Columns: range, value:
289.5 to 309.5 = 69.1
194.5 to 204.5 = 59.26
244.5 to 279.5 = 70.91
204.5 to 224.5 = 63.07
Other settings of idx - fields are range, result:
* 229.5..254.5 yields 56.51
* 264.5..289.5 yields 60.08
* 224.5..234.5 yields 56.02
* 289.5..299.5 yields 54.6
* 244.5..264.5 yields 59.05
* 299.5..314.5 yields 42.52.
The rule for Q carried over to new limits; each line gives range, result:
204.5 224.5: 60.2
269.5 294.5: 73.2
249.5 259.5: 61.7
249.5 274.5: 62.5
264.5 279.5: 66.2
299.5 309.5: 45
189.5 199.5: 57.5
